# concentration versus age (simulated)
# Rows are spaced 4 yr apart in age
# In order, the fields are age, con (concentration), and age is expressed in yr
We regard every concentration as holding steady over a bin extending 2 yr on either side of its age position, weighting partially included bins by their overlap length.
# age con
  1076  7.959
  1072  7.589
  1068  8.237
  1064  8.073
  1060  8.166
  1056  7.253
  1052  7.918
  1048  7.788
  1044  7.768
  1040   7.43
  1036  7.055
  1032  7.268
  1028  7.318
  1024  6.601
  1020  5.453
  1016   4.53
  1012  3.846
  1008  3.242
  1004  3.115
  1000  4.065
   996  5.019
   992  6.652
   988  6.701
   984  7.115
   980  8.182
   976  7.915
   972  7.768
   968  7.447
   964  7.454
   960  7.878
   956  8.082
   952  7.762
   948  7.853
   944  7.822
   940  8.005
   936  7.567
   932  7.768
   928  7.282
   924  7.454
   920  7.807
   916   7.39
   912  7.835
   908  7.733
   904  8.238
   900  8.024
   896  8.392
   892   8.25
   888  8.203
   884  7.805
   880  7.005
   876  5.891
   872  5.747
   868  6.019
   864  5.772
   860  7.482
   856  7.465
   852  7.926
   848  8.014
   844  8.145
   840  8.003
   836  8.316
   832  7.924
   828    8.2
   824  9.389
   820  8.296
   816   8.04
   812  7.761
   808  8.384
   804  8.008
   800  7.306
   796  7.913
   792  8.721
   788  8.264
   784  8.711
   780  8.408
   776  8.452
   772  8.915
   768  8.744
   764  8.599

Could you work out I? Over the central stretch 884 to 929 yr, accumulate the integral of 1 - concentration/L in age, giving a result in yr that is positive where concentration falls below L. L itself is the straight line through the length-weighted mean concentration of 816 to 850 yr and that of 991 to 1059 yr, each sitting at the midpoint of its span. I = -2.8 yr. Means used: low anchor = 8.27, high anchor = 6.04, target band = 7.88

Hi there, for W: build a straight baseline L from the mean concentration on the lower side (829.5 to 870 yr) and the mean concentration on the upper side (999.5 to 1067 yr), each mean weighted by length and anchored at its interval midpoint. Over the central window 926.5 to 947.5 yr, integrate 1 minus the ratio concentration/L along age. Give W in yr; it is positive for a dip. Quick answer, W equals -2.2 yr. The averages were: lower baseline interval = 7.52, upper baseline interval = 6.37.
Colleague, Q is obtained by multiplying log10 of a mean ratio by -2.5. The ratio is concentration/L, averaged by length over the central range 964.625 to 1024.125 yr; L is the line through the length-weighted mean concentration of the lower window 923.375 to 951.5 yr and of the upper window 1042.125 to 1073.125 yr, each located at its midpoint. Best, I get 0.31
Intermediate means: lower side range 7.69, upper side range 7.86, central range 5.86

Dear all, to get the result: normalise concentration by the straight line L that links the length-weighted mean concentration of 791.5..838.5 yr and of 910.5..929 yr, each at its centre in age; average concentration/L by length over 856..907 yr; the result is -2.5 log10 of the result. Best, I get 0.075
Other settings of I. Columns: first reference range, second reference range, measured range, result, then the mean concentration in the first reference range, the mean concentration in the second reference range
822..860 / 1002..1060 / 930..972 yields -4.34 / 8.12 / 6.25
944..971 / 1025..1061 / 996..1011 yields 7.71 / 7.75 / 7.51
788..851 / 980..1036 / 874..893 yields -0.27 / 8.16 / 5.61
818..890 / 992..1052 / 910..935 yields -2.71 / 7.53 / 5.85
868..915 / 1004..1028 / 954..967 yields -3.84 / 7.49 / 4.81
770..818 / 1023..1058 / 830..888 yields 5.34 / 8.24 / 7.4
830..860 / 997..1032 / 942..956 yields -4.07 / 7.94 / 4.92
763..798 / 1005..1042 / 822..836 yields -0.88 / 8.52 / 5.79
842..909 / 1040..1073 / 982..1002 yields 4.61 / 7.41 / 7.83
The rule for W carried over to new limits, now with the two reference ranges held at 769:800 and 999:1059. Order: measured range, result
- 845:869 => 1.67 yr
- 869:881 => 2.27 yr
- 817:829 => -0.84 yr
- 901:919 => -1.44 yr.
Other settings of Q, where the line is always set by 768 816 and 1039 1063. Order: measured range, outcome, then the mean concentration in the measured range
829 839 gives 0.01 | 8.12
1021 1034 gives 0.13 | 6.94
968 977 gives 0.02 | 7.75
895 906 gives -0.02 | 8.2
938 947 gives 0.01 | 7.91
